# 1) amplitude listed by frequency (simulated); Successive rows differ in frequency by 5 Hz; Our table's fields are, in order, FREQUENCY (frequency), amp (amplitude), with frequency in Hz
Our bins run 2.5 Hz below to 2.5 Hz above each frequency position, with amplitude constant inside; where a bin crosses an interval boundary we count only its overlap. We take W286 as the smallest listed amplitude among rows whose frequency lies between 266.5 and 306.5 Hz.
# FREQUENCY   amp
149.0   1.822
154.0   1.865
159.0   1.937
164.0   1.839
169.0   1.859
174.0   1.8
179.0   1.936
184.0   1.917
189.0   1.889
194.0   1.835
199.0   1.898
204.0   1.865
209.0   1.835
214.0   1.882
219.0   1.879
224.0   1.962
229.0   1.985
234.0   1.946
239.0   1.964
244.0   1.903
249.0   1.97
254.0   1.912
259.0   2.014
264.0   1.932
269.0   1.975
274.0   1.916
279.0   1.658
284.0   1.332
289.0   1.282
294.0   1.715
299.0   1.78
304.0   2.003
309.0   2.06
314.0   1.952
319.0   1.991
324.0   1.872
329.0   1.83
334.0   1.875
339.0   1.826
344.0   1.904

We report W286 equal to 1.282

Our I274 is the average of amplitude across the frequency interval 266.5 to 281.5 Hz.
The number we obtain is 1.85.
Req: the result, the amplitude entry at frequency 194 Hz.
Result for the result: 1.835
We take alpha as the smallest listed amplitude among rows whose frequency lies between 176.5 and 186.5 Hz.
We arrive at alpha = 1.917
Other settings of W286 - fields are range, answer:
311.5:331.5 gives 1.83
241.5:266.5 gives 1.903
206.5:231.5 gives 1.835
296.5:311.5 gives 1.78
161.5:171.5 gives 1.839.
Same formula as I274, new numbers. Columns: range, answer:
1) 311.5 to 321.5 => 1.97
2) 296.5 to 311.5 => 1.95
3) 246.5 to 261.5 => 1.97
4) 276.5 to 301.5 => 1.55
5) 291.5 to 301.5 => 1.75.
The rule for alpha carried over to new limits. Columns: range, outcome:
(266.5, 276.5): 1.916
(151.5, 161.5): 1.865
